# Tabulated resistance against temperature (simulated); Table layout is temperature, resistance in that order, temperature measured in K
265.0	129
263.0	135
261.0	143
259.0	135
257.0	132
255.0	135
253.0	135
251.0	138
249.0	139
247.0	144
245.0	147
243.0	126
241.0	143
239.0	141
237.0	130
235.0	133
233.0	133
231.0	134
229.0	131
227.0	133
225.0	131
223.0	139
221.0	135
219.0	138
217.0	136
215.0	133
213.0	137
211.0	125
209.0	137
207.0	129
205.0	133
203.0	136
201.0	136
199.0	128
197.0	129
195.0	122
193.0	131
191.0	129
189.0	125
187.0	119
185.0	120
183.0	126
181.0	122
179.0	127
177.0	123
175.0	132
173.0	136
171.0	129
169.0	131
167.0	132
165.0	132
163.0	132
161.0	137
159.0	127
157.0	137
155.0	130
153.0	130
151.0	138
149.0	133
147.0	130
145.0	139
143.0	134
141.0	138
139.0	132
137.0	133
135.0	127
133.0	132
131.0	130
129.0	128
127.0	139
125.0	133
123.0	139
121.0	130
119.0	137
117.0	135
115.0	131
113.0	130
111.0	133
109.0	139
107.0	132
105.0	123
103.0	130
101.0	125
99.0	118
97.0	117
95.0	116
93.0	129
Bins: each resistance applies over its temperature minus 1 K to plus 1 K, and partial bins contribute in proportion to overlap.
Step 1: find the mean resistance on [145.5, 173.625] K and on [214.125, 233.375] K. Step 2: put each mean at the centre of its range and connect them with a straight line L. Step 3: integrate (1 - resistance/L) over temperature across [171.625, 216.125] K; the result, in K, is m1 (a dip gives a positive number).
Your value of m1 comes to 1.5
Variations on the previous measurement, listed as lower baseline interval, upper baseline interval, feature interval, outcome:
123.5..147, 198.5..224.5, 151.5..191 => 1.4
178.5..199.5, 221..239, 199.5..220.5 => -0.7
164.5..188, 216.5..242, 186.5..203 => 0.2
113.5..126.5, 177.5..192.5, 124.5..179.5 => -1.3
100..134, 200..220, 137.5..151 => -0.2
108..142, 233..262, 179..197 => 1.4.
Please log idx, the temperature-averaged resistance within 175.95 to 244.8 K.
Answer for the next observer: 131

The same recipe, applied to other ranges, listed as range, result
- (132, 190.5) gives 130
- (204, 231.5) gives 134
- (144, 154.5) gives 134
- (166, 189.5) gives 127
